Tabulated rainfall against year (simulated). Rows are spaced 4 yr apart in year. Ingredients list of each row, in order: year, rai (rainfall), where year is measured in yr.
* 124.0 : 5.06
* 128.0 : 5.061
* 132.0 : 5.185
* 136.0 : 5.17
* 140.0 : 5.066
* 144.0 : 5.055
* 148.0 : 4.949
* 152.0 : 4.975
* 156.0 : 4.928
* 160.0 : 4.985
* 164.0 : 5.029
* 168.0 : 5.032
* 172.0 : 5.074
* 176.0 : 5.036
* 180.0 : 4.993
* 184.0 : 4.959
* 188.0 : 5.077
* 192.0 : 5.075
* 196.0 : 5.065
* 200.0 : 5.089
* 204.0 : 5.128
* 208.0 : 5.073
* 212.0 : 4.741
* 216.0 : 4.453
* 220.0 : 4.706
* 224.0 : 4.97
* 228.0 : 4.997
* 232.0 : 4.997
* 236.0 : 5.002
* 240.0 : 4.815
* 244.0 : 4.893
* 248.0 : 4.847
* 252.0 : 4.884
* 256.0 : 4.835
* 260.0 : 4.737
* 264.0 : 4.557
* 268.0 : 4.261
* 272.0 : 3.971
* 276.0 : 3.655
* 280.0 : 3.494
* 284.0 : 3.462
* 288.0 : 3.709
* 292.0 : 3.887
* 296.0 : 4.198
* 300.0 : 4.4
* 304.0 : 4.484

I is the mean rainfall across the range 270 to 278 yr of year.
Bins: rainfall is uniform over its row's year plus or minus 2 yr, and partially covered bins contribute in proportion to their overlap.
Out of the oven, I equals 3.81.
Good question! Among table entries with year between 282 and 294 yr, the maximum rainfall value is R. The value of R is 3.887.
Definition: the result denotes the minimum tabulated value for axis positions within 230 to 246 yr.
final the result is 4.815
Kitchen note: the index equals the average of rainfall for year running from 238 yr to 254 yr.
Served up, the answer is 4.86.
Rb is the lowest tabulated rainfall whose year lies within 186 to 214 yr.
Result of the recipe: 4.741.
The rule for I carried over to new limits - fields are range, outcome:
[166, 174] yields 5.05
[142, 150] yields 5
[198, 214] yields 5.01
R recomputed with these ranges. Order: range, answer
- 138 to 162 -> 5.066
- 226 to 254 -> 5.002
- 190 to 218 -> 5.128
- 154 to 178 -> 5.074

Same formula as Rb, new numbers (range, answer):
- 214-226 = 4.453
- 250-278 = 3.655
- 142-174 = 4.928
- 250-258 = 4.835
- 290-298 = 3.887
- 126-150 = 4.949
